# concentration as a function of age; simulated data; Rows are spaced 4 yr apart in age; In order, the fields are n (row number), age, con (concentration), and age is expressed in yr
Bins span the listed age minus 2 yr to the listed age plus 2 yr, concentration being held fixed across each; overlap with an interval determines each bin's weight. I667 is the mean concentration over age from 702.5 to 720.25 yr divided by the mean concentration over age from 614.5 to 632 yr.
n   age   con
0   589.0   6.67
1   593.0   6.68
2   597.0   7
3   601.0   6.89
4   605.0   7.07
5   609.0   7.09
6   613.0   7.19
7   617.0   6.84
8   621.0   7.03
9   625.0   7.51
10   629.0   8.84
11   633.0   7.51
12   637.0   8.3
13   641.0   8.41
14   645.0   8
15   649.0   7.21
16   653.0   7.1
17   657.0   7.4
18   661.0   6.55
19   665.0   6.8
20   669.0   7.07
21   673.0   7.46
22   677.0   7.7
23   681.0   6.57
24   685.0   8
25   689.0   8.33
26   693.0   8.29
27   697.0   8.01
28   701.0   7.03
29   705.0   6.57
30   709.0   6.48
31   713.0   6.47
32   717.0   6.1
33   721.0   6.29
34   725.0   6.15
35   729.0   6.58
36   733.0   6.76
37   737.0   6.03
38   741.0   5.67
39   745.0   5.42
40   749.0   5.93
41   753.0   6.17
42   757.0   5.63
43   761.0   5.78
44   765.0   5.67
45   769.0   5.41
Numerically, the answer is 0.85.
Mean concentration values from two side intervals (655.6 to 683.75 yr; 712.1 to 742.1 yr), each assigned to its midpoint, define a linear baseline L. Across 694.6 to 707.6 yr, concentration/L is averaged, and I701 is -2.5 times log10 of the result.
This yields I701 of -0.09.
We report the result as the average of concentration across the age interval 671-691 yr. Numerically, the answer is 7.61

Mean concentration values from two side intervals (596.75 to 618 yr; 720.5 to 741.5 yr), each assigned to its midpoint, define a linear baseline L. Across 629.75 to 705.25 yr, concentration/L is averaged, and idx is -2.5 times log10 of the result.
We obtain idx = -0.13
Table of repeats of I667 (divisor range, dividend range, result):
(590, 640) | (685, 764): 0.89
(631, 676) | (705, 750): 0.83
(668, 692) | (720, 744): 0.82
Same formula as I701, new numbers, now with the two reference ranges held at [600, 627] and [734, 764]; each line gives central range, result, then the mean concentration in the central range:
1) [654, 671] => -0.052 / 6.96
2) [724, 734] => -0.085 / 6.51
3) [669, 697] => -0.193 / 7.7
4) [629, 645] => -0.186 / 8.16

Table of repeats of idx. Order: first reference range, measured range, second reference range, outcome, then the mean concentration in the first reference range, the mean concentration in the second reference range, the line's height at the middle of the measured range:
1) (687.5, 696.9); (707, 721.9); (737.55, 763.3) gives 0.15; 8.25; 5.78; 7.31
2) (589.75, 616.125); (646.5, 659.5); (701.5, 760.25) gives -0.09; 6.97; 6.17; 6.66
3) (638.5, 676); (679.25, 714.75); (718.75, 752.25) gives -0.09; 7.36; 6.11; 6.72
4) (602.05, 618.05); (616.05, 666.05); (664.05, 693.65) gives -0.04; 7.05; 7.52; 7.26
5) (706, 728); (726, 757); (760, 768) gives -0.01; 6.32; 5.68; 5.99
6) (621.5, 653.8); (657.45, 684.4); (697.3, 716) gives 0.03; 7.85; 6.73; 7.31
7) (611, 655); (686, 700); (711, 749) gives -0.20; 7.63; 6.15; 6.72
